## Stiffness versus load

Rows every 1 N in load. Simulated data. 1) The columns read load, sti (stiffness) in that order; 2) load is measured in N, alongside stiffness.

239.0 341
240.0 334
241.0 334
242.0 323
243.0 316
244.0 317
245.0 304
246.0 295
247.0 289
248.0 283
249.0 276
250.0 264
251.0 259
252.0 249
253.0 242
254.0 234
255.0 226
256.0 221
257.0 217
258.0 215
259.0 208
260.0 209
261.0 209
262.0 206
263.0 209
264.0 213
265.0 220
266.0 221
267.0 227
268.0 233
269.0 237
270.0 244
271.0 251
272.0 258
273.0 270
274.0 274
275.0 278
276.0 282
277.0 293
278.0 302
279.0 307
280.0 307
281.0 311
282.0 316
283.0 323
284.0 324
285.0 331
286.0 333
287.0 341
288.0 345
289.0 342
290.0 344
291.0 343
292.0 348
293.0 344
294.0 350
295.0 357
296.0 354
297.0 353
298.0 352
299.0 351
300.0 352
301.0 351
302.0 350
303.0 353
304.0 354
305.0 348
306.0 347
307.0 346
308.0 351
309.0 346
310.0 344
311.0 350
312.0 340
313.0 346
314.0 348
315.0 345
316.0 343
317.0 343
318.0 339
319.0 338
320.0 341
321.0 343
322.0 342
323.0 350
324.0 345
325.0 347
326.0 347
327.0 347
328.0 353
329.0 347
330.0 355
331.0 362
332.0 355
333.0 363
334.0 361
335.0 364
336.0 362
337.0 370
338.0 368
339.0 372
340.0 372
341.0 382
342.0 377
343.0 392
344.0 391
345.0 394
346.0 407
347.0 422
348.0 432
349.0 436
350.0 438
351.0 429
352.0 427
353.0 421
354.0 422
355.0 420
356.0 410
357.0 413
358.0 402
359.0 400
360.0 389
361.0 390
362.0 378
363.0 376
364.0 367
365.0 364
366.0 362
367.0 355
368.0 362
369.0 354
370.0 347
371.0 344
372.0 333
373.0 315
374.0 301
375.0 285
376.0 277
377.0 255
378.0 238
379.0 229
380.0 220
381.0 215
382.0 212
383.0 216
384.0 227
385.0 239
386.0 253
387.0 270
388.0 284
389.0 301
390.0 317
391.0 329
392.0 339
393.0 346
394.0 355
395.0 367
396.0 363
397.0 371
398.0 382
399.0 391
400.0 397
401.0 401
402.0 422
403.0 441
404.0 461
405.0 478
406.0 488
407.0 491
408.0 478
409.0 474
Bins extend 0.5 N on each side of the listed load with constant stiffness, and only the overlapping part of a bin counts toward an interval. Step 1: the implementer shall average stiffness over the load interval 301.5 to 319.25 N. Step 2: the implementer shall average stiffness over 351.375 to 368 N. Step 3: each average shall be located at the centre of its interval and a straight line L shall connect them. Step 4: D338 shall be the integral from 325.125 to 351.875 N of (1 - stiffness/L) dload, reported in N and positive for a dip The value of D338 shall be -0.5 N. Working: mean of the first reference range 346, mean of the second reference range 393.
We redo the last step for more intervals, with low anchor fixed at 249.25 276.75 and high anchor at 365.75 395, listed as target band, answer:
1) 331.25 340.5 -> -3.17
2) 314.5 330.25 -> -4.73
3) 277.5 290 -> -3.91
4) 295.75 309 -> -4.91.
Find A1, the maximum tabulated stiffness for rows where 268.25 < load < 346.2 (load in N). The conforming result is 407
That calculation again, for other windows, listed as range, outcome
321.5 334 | 363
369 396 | 367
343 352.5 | 438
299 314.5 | 354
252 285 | 331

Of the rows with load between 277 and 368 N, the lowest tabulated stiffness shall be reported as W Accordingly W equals 293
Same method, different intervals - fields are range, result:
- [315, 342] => 338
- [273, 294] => 270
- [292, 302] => 344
